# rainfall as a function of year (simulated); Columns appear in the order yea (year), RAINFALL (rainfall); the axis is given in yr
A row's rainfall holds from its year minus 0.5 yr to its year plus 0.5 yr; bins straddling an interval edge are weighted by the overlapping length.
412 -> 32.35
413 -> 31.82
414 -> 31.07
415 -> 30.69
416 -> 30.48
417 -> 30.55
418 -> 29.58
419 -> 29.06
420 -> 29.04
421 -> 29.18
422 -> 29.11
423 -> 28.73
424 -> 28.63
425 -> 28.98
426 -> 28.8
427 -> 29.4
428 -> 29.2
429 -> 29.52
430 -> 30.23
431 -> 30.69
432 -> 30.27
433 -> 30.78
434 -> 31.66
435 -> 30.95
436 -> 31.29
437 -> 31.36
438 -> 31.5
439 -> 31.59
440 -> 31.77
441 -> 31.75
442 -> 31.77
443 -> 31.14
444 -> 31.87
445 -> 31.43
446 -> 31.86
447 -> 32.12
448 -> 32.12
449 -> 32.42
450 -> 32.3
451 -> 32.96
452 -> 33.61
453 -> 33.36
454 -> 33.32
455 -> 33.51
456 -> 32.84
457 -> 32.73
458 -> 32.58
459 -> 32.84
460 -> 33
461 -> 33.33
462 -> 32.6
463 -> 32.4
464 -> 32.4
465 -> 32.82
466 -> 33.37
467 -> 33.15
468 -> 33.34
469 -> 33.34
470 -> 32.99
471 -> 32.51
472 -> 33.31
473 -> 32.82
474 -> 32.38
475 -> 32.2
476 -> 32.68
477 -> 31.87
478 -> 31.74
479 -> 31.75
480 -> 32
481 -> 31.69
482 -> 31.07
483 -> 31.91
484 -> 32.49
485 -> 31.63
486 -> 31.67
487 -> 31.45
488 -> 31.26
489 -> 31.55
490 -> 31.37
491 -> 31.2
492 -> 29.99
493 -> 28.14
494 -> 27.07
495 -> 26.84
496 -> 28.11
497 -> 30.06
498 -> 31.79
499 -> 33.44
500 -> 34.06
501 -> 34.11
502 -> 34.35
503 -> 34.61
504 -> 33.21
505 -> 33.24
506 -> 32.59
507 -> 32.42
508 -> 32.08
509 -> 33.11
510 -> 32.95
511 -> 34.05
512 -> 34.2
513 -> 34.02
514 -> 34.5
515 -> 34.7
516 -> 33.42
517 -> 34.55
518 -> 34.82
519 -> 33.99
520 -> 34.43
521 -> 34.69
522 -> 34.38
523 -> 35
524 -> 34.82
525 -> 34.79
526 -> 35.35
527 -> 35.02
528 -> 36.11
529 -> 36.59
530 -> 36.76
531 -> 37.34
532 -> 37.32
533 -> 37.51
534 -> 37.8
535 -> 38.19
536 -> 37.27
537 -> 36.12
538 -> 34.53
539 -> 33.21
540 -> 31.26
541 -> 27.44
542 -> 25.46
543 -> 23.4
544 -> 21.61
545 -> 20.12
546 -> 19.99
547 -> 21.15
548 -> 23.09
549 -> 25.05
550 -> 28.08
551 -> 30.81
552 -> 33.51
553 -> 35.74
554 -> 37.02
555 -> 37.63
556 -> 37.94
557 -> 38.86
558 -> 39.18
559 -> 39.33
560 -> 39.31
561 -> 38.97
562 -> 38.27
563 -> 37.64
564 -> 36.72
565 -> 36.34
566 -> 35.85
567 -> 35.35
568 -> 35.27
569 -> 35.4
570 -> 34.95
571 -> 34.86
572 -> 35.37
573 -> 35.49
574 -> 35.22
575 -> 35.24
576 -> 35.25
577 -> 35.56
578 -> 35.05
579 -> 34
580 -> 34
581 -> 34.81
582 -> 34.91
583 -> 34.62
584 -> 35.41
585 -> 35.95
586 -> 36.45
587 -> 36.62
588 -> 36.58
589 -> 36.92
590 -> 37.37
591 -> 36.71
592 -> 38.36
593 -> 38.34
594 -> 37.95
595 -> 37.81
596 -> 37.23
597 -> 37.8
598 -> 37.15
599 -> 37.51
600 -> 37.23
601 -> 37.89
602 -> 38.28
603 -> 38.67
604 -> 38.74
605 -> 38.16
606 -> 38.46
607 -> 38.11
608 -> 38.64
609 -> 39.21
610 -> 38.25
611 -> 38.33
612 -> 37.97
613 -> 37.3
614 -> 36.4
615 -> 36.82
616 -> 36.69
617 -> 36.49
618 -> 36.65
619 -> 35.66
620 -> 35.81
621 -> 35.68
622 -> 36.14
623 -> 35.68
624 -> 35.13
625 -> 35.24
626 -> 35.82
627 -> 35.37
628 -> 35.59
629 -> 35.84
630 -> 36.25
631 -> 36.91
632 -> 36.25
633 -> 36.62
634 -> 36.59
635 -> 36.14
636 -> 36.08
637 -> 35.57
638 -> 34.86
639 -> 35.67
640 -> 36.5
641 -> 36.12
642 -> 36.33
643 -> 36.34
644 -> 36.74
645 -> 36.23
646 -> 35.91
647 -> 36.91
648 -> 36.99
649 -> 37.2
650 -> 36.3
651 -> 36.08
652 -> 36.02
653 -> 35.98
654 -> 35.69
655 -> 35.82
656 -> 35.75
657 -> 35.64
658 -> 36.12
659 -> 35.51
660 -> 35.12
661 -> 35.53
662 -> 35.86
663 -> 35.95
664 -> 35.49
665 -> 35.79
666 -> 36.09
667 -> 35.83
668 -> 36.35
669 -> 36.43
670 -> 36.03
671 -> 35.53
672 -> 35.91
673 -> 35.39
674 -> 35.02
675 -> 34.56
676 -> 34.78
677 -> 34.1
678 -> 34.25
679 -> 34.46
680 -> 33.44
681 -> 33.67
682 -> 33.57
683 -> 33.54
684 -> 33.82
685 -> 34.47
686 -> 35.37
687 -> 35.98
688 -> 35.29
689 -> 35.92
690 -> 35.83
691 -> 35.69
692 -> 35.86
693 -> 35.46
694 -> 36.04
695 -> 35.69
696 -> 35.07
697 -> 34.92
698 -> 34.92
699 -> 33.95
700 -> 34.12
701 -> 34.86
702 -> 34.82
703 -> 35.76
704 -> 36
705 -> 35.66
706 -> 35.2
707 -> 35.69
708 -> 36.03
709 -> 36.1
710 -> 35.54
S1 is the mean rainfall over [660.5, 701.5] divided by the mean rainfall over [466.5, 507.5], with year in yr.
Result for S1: 1.10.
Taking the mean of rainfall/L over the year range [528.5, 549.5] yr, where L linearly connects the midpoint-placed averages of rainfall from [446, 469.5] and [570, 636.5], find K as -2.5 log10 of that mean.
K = 0.15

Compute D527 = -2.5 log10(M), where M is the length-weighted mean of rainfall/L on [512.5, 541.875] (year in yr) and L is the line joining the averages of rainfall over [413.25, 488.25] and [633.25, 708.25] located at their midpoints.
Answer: -0.06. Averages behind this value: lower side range 31.6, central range 34.9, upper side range 35.5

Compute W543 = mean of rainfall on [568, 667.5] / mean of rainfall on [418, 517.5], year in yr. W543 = 1.1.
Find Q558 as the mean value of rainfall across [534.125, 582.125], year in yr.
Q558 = 33.4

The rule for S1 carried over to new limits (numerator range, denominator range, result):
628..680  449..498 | 1.12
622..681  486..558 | 1.10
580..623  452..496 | 1.16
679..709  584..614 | 0.93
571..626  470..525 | 1.13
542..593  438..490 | 1.05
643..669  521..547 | 1.11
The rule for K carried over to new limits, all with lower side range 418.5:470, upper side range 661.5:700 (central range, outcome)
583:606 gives -0.11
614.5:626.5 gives -0.05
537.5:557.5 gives 0.13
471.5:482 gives -0.01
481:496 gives 0.06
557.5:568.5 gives -0.13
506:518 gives -0.03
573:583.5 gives -0.04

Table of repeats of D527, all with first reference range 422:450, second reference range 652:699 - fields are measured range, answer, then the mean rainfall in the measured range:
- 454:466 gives -0.05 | 32.9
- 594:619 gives -0.11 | 37.7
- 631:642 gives -0.05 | 36.1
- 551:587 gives -0.09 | 36.1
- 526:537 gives -0.13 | 36.9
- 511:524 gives -0.07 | 34.4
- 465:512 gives -0.01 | 32.1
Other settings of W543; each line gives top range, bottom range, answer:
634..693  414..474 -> 1.13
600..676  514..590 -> 1.06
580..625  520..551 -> 1.17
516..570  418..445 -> 1.11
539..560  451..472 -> 0.91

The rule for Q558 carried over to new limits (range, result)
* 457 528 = 32.7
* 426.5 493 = 31.9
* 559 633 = 36.6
